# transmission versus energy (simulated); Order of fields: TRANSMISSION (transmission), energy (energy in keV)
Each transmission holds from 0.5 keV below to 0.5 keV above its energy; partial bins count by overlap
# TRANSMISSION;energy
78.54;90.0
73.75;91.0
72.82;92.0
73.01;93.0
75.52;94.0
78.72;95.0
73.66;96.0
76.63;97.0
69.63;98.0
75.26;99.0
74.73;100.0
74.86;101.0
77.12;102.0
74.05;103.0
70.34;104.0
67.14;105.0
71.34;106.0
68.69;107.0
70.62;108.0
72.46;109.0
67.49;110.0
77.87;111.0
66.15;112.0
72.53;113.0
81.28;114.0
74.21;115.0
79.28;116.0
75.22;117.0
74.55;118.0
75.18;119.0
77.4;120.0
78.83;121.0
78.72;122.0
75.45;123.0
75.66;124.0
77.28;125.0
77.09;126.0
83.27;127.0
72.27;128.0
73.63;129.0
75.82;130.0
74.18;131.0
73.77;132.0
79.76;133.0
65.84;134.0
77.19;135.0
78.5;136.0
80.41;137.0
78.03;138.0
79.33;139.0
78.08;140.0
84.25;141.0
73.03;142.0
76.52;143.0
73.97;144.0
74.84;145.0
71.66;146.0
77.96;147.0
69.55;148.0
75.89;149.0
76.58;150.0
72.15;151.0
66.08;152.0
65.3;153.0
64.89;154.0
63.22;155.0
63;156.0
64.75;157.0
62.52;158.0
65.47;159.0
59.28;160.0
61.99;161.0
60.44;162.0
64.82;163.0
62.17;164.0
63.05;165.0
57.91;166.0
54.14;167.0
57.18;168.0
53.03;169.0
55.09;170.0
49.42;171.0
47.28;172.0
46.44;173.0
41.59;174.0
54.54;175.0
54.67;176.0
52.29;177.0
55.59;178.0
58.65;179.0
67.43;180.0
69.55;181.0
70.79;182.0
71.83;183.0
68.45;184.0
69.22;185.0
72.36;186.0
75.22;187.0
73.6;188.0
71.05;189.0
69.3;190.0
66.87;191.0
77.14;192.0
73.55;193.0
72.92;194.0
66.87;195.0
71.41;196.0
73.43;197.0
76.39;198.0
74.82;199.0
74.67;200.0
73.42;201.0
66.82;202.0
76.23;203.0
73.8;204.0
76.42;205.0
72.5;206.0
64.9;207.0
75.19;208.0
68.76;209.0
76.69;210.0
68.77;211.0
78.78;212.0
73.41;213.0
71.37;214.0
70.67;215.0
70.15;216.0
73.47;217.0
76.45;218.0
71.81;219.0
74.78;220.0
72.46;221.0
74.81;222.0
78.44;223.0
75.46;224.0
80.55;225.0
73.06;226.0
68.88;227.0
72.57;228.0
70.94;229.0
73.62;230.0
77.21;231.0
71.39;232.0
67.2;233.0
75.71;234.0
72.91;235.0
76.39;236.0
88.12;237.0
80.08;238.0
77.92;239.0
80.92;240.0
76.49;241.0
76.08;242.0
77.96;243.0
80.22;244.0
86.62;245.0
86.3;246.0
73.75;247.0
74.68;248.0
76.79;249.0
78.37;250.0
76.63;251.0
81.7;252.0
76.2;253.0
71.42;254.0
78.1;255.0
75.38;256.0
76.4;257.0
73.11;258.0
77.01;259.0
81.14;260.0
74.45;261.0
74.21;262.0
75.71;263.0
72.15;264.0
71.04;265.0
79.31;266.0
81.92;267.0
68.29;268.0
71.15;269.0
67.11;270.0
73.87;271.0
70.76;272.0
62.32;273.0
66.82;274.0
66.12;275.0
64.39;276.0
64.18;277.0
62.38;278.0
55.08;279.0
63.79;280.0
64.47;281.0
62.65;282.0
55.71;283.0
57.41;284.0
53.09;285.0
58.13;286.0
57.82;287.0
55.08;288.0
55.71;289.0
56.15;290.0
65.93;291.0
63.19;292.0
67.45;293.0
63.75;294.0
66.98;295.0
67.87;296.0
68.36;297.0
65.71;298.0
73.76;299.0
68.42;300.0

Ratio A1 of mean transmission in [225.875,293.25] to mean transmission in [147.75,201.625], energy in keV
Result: 1.10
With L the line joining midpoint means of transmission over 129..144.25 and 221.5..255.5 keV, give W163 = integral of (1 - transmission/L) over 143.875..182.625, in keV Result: 7.3 keV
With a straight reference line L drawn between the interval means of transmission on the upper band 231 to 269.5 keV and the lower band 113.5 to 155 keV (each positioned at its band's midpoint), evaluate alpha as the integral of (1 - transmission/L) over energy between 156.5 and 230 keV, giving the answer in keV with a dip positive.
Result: 8.1 keV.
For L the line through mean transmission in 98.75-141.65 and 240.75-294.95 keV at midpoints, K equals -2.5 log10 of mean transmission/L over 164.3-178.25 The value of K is 0.35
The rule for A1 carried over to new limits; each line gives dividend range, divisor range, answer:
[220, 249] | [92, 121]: 1.04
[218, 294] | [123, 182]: 1.07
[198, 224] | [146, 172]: 1.16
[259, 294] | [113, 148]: 0.86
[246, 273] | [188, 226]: 1.03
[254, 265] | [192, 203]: 1.03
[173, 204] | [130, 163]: 0.95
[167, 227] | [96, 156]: 0.92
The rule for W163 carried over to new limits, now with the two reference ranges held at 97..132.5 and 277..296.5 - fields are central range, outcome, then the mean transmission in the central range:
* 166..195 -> 2.8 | 62.5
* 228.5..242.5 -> -2.4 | 76.1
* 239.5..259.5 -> -4.4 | 77.7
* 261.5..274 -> -2.0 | 72.1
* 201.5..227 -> -2.6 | 73.3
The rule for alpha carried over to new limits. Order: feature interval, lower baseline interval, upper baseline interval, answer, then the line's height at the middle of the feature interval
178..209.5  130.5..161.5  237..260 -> 1.53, 74.8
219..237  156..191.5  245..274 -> -1.09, 70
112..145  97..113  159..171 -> -4.74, 66.9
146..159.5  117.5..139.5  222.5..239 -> 1.38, 76.2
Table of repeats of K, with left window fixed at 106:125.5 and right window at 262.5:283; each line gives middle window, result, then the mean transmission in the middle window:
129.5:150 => -0.03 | 75.9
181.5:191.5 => 0.01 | 70.9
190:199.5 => -0.02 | 72.4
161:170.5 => 0.23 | 58.8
